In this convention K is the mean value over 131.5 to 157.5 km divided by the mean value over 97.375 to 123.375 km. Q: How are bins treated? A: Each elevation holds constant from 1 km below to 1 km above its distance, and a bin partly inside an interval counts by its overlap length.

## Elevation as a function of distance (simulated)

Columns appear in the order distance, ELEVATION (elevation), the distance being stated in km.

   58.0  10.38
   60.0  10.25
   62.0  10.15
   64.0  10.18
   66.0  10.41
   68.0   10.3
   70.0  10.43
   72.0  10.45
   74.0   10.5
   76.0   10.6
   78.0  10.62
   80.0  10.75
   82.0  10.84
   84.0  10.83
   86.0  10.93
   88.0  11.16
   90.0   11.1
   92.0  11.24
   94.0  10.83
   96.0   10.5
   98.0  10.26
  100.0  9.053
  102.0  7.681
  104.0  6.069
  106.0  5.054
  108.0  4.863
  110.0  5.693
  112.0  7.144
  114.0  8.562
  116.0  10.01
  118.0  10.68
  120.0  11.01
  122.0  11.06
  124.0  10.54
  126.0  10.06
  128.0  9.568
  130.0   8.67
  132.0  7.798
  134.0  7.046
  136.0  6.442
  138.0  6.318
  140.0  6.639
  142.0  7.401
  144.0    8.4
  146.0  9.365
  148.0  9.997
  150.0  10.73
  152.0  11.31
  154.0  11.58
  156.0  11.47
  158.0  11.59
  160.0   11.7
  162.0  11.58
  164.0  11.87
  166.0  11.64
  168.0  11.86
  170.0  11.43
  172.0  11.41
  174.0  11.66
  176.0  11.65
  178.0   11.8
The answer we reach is 1.1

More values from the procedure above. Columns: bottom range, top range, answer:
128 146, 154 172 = 1.53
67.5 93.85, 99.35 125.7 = 0.77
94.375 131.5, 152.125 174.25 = 1.33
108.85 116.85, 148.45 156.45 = 1.44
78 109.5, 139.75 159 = 1.06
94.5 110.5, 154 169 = 1.54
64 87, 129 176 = 0.94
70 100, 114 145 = 0.82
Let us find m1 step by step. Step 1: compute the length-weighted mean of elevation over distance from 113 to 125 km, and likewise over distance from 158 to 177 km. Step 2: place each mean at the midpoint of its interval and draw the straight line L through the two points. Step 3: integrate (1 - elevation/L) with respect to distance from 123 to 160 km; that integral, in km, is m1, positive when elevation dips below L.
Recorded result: 5.81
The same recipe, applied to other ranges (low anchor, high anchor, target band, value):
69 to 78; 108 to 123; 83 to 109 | 1.33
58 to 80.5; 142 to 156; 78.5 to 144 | 8.47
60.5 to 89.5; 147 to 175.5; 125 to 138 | 3.52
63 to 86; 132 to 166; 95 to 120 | 5.04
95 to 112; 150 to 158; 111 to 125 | -2.13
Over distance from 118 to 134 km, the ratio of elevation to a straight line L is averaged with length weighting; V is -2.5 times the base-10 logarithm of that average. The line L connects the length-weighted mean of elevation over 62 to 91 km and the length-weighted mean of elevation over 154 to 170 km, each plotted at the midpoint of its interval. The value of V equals 0.16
